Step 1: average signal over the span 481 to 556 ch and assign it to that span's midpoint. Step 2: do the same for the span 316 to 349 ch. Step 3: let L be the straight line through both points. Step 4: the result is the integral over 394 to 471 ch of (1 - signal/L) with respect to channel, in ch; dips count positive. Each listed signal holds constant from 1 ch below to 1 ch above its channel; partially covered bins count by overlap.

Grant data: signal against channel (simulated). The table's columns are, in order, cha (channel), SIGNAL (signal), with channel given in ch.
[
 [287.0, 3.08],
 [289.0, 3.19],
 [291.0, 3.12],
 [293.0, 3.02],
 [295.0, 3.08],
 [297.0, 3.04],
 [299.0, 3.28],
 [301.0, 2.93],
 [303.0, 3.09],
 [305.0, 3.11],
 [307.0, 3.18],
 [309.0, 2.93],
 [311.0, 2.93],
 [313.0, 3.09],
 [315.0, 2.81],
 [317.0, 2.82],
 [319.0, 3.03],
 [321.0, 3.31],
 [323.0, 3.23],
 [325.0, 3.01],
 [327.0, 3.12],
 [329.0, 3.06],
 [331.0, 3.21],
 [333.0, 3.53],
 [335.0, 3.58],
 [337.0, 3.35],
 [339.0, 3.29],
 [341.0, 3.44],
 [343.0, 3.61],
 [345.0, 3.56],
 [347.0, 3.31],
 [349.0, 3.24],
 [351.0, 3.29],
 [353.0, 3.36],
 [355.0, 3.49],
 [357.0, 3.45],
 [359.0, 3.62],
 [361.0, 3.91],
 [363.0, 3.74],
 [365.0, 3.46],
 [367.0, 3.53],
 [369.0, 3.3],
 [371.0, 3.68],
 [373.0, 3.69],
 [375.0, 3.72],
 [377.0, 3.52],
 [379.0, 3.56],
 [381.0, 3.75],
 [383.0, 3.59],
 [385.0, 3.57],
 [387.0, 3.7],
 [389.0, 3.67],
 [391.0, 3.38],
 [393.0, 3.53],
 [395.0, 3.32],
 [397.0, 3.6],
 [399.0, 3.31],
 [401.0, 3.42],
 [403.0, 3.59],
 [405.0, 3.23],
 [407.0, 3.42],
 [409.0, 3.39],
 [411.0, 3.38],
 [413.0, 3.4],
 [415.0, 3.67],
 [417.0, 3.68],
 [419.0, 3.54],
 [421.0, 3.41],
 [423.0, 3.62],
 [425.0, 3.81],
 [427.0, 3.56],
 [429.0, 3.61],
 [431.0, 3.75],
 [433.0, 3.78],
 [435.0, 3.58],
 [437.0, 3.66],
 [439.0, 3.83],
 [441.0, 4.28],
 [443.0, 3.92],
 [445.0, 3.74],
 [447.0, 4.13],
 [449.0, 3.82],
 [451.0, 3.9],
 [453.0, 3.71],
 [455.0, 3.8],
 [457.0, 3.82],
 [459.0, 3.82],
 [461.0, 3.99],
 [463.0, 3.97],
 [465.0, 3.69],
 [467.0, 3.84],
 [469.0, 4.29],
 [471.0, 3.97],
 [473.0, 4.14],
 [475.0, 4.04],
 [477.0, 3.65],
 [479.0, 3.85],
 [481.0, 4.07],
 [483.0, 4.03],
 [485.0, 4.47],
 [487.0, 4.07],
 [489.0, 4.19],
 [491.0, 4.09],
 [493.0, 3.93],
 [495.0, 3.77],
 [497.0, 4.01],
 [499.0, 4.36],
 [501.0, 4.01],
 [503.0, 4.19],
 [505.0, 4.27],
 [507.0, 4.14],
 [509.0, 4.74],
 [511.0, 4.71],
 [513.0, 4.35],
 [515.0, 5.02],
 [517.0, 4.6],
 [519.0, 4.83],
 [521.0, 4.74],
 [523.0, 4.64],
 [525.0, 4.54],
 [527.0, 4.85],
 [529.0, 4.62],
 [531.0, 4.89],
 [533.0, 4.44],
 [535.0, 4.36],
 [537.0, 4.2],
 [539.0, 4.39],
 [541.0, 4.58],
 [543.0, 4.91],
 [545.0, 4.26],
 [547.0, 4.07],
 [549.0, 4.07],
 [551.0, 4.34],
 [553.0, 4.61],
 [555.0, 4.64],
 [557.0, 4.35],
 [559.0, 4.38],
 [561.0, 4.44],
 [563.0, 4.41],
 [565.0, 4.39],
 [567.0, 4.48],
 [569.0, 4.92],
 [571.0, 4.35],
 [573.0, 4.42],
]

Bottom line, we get 3.7 ch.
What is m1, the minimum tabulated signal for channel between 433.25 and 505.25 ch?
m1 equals 3.58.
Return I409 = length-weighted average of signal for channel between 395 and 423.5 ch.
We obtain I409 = 3.47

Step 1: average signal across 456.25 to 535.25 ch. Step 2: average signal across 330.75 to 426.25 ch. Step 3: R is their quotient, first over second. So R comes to 1.21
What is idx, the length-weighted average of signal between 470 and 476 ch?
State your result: 4.05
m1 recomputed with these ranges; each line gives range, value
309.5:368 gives 2.81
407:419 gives 3.38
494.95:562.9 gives 3.77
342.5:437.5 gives 3.23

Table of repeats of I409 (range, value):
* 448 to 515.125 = 4.07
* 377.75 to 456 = 3.63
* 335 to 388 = 3.53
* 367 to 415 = 3.51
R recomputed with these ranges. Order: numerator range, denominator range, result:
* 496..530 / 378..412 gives 1.29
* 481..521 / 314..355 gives 1.32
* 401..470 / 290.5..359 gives 1.16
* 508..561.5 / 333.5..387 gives 1.29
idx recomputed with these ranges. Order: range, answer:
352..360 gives 3.48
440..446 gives 3.98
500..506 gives 4.16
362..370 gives 3.51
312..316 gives 2.95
